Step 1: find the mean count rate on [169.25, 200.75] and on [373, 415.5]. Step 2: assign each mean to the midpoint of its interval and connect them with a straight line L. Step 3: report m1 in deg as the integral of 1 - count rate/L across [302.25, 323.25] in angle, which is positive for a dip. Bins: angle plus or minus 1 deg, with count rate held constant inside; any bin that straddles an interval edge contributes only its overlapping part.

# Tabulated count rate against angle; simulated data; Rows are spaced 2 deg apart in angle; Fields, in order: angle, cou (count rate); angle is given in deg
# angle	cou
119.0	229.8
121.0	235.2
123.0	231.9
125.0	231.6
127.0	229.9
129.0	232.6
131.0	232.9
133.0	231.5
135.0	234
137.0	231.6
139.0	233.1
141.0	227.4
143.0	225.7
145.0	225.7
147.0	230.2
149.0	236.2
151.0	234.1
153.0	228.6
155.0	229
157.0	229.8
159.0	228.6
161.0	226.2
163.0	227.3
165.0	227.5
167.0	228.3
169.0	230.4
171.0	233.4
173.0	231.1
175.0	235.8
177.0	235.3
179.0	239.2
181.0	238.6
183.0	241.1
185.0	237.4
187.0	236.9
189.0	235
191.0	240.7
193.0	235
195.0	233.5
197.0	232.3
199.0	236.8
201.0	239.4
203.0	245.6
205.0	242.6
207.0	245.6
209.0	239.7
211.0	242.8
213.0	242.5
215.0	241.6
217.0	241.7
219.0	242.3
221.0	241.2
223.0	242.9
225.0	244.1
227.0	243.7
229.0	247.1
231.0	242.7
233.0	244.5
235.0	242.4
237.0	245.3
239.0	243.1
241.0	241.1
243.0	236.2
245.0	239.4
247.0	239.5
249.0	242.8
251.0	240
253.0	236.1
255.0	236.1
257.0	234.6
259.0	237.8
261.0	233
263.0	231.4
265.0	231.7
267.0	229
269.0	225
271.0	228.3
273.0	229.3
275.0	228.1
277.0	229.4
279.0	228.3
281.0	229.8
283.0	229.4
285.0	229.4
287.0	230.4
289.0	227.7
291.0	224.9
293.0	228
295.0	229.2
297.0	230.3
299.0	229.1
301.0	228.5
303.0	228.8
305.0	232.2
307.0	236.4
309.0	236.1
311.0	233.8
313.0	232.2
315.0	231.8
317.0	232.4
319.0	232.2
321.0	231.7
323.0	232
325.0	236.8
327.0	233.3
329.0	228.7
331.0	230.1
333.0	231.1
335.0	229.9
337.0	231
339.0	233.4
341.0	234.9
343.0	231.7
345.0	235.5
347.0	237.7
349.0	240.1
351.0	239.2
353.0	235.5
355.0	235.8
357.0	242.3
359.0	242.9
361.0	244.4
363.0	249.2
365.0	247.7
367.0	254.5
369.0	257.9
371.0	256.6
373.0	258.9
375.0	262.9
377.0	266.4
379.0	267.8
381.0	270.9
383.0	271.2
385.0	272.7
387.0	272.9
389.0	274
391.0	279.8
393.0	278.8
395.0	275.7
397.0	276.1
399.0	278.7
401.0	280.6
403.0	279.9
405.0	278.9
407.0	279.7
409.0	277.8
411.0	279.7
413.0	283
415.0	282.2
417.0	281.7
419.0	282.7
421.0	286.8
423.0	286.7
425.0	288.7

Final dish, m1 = 2.2 deg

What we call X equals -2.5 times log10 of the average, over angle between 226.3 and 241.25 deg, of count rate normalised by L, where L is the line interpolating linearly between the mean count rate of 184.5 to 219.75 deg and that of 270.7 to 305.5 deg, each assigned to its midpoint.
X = -0.037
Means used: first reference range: 240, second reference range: 229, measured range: 244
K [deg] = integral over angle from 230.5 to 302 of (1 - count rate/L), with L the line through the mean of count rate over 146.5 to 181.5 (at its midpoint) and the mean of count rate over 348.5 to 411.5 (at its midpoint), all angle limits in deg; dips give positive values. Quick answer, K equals 3.8 deg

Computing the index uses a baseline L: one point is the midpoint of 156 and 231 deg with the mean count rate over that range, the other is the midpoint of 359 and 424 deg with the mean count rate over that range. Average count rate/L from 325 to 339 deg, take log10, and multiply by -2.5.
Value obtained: 0.13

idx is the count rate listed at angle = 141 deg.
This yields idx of 227.4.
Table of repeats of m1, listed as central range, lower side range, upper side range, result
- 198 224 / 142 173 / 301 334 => -1.29 deg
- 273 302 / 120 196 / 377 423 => 3.15 deg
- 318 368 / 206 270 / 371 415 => 5.00 deg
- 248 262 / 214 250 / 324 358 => 0.20 deg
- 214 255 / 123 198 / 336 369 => -1.10 deg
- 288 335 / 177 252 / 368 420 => 5.01 deg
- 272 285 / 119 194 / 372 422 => 1.30 deg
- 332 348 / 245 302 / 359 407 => 1.27 deg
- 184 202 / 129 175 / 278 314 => -0.47 deg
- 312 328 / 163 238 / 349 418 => 1.46 deg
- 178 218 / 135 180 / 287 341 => -1.48 deg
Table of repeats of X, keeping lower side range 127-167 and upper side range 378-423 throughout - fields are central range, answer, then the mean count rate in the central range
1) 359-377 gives 0.07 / 254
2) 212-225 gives 0.01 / 242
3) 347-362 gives 0.13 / 240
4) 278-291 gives 0.12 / 229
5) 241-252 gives 0.04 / 240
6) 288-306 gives 0.13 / 229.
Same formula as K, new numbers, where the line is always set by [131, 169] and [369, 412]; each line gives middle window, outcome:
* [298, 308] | 1.0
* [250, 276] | 1.8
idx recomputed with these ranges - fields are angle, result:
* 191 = 240.7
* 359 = 242.9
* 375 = 262.9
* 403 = 279.9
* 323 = 232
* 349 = 240.1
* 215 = 241.6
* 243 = 236.2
